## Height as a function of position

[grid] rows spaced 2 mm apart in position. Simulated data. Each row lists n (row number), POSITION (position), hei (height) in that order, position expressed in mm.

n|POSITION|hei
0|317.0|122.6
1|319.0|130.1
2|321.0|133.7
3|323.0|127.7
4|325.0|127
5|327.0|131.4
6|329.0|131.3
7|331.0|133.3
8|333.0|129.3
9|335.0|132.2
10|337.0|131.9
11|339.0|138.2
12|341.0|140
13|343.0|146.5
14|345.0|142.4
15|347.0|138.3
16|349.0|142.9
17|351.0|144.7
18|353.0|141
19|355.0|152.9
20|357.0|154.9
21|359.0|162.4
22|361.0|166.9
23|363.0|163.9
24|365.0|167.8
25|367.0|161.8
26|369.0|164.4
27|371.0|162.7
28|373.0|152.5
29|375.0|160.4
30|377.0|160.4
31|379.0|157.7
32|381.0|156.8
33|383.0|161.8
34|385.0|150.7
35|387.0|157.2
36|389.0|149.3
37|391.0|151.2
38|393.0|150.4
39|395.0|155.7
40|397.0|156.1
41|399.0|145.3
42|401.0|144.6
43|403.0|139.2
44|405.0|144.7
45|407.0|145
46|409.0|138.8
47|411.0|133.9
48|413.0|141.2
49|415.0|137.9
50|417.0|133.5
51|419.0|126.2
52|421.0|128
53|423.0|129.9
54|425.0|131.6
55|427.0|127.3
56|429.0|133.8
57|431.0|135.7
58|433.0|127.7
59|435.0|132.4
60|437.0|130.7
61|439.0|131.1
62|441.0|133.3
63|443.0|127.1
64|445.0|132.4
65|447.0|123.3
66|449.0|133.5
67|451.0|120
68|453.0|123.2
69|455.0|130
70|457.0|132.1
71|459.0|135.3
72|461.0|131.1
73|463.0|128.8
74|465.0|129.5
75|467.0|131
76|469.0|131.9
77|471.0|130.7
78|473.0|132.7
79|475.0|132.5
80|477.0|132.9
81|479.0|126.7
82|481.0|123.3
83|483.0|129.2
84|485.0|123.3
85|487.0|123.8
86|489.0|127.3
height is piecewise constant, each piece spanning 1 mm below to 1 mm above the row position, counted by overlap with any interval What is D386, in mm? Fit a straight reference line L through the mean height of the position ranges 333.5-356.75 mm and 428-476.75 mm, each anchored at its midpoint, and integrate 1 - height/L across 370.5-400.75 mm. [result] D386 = -3.90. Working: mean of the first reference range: 141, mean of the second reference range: 130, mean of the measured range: 155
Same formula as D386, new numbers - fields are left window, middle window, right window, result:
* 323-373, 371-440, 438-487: -2.7 mm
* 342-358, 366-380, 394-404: -1.3 mm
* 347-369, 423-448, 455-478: 1.4 mm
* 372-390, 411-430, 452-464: 1.4 mm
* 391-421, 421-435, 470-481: 0.8 mm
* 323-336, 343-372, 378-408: -3.1 mm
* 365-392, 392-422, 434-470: 1.2 mm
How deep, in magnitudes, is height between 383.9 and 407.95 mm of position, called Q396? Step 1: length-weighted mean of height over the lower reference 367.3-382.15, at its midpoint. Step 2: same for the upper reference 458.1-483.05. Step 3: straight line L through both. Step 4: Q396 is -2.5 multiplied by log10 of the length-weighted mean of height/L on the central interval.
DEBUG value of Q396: 0.03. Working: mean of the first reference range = 159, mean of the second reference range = 130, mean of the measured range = 149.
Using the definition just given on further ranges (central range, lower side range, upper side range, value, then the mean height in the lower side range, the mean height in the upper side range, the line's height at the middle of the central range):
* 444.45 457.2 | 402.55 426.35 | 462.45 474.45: 0.04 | 136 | 131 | 132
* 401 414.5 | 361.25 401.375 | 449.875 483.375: 0.06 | 157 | 129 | 148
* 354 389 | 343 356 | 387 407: -0.09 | 144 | 149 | 146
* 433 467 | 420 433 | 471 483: 0.01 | 131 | 130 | 130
